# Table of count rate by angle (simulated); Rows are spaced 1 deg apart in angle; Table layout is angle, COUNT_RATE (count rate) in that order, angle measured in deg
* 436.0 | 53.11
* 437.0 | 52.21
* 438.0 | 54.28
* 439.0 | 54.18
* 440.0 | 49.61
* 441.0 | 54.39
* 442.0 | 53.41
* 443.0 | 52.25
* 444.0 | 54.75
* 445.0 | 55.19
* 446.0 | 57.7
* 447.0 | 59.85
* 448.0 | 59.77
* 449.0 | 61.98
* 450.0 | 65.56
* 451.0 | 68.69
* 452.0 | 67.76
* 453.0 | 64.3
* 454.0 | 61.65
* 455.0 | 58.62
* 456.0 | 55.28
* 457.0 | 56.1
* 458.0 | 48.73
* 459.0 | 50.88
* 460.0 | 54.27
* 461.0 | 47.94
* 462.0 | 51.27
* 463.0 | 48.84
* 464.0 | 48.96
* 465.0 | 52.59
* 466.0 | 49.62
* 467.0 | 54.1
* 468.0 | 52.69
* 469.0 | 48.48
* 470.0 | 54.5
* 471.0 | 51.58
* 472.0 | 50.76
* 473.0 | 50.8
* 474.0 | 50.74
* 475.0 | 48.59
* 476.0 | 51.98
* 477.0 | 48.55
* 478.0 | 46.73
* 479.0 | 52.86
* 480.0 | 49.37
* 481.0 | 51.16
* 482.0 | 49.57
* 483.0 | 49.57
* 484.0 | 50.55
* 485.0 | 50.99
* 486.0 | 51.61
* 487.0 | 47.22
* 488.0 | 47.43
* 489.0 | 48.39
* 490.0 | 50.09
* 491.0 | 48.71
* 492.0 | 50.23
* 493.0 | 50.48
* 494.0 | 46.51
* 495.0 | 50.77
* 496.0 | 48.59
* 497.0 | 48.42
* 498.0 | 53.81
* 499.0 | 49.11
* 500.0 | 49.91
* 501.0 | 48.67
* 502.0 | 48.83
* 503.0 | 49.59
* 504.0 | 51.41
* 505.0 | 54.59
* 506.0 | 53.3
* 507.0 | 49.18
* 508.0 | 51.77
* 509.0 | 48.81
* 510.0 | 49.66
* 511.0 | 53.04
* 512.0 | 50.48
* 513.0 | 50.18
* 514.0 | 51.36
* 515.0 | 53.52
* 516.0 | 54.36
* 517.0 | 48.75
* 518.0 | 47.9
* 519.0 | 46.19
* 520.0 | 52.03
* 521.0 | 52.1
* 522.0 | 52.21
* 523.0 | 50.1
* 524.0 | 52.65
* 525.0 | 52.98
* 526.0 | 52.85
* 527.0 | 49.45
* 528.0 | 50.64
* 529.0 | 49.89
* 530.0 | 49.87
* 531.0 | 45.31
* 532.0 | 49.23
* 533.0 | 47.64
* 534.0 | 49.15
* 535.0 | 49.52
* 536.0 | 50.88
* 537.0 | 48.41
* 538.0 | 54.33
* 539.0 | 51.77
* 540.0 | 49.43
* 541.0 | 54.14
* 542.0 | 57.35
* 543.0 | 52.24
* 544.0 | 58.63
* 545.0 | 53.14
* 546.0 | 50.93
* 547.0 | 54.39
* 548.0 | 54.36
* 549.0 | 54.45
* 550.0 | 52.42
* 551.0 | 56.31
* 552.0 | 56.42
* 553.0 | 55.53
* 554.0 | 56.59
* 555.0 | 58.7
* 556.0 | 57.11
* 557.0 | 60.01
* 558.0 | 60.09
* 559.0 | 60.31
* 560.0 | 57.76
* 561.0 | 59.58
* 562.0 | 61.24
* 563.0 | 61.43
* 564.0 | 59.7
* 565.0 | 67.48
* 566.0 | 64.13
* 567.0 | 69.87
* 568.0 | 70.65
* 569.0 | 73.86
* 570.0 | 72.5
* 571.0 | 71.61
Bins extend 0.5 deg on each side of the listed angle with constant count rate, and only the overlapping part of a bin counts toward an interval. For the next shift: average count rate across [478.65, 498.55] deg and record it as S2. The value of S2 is 49.8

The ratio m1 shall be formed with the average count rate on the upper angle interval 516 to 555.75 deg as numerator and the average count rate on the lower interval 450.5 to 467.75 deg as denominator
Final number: 0.94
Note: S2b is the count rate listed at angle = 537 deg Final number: 48.41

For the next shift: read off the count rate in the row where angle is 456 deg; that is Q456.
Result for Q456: 55.28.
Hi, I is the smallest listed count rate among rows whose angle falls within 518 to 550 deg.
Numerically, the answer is 45.31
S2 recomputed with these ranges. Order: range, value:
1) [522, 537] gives 50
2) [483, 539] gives 50.3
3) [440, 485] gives 53.8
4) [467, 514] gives 50.3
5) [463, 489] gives 50.4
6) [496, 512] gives 50.6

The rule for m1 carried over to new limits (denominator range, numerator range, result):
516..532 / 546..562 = 1.13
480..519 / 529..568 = 1.11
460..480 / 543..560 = 1.11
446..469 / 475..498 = 0.88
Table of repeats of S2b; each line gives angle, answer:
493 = 50.48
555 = 58.7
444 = 54.75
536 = 50.88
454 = 61.65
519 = 46.19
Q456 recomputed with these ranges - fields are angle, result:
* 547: 54.39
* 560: 57.76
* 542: 57.35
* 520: 52.03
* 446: 57.7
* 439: 54.18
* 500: 49.91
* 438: 54.28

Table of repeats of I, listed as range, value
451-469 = 47.94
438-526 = 46.19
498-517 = 48.67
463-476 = 48.48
